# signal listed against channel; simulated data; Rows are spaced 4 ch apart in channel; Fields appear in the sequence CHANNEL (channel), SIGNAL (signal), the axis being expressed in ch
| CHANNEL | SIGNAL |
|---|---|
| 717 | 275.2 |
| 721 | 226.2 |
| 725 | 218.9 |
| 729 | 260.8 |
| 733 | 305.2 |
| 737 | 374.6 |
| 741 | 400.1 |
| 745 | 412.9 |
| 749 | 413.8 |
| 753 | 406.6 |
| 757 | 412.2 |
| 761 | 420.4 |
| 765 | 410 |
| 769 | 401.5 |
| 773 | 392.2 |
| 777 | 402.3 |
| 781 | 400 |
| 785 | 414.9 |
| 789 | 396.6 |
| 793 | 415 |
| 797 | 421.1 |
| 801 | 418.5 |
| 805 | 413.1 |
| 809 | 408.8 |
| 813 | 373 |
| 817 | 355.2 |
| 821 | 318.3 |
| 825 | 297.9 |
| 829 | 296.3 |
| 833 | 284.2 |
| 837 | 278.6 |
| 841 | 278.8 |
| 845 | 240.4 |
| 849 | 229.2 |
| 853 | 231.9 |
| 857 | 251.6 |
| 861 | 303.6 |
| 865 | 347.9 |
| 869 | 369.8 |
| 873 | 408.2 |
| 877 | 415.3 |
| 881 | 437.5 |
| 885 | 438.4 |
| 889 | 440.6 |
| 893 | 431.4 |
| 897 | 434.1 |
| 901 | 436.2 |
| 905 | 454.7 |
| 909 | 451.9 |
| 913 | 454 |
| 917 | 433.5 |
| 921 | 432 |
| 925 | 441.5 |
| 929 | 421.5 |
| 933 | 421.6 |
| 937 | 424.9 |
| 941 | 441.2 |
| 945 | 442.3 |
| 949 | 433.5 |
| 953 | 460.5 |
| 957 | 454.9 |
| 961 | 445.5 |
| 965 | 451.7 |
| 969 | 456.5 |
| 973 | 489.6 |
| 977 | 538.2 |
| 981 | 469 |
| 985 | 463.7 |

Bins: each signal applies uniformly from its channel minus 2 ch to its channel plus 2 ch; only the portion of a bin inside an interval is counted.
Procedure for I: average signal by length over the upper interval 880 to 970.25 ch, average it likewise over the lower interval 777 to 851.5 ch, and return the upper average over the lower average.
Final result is 1.27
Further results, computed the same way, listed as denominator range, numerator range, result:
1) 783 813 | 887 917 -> 1.08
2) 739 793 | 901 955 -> 1.08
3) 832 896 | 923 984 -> 1.34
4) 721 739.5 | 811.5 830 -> 1.15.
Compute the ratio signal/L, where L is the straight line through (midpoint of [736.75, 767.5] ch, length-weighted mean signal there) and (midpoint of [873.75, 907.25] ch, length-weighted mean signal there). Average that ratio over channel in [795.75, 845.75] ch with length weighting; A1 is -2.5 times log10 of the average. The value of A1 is 0.237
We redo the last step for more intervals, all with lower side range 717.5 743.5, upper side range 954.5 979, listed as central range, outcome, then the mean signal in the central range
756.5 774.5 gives -0.25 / 407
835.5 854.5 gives 0.45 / 252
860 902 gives 0.01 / 407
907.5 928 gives -0.01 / 441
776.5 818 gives -0.16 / 403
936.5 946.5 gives 0.04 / 438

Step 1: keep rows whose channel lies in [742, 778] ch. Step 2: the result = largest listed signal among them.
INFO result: 420.4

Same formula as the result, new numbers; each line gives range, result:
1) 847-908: 454.7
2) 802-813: 413.1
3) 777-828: 421.1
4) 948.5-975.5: 489.6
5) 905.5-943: 454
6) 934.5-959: 460.5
